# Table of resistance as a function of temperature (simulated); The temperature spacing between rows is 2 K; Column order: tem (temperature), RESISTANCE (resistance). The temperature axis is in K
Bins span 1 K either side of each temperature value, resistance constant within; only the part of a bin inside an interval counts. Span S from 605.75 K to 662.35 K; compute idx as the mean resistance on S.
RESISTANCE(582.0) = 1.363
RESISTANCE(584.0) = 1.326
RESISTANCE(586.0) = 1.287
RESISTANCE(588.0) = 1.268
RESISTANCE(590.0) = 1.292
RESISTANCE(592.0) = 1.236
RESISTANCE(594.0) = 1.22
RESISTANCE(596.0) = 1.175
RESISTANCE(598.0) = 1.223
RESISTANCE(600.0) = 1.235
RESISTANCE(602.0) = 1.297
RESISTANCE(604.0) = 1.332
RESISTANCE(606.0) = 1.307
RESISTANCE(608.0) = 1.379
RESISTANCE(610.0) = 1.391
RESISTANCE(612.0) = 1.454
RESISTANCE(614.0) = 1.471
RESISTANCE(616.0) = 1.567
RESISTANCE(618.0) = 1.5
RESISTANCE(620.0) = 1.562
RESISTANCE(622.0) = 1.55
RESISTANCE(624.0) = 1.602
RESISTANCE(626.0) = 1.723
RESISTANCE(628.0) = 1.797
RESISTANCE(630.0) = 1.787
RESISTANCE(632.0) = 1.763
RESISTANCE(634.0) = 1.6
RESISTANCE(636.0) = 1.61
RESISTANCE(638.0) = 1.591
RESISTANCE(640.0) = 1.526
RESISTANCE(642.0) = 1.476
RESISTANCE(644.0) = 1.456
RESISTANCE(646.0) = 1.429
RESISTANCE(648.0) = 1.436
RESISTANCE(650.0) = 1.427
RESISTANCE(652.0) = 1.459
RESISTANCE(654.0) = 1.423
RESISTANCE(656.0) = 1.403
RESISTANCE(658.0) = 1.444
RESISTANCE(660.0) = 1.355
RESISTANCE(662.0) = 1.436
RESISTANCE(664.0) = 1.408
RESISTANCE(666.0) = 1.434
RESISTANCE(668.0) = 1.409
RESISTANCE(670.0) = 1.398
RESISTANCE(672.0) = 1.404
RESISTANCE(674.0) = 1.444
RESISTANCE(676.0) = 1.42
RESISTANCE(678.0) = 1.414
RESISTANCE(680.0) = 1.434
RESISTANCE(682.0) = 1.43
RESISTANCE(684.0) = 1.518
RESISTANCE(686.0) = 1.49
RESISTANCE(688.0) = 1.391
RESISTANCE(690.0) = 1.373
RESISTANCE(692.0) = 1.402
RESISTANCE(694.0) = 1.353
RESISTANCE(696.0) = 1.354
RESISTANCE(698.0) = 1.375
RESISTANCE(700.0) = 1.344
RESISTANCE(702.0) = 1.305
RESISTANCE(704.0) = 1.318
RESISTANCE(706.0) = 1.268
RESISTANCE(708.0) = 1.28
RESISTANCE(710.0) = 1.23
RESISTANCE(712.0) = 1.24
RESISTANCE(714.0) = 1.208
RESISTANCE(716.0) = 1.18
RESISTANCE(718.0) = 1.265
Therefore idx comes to 1.52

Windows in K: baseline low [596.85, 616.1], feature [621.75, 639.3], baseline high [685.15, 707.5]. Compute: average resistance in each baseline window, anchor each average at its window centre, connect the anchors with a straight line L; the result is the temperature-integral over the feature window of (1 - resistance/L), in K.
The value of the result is -4.1 K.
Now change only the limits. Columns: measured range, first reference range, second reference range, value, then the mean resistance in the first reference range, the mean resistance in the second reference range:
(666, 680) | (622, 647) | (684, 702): 0.4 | 1.61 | 1.39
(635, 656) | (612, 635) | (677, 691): 1.0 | 1.62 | 1.44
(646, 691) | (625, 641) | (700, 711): 1.7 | 1.67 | 1.29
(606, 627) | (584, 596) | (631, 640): -0.5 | 1.26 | 1.63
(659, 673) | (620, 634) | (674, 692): 1.0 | 1.69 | 1.43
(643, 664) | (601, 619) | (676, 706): -0.4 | 1.41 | 1.39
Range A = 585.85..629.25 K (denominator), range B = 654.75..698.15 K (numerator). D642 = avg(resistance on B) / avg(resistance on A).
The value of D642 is 1.00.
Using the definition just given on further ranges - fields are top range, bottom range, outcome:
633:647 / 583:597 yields 1.21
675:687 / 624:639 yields 0.86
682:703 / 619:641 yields 0.85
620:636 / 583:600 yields 1.34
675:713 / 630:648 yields 0.87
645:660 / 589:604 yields 1.14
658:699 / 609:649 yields 0.90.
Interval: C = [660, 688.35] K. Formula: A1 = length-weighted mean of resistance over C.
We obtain 1.43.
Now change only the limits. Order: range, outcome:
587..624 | 1.37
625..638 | 1.7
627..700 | 1.47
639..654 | 1.46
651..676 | 1.42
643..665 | 1.43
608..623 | 1.49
